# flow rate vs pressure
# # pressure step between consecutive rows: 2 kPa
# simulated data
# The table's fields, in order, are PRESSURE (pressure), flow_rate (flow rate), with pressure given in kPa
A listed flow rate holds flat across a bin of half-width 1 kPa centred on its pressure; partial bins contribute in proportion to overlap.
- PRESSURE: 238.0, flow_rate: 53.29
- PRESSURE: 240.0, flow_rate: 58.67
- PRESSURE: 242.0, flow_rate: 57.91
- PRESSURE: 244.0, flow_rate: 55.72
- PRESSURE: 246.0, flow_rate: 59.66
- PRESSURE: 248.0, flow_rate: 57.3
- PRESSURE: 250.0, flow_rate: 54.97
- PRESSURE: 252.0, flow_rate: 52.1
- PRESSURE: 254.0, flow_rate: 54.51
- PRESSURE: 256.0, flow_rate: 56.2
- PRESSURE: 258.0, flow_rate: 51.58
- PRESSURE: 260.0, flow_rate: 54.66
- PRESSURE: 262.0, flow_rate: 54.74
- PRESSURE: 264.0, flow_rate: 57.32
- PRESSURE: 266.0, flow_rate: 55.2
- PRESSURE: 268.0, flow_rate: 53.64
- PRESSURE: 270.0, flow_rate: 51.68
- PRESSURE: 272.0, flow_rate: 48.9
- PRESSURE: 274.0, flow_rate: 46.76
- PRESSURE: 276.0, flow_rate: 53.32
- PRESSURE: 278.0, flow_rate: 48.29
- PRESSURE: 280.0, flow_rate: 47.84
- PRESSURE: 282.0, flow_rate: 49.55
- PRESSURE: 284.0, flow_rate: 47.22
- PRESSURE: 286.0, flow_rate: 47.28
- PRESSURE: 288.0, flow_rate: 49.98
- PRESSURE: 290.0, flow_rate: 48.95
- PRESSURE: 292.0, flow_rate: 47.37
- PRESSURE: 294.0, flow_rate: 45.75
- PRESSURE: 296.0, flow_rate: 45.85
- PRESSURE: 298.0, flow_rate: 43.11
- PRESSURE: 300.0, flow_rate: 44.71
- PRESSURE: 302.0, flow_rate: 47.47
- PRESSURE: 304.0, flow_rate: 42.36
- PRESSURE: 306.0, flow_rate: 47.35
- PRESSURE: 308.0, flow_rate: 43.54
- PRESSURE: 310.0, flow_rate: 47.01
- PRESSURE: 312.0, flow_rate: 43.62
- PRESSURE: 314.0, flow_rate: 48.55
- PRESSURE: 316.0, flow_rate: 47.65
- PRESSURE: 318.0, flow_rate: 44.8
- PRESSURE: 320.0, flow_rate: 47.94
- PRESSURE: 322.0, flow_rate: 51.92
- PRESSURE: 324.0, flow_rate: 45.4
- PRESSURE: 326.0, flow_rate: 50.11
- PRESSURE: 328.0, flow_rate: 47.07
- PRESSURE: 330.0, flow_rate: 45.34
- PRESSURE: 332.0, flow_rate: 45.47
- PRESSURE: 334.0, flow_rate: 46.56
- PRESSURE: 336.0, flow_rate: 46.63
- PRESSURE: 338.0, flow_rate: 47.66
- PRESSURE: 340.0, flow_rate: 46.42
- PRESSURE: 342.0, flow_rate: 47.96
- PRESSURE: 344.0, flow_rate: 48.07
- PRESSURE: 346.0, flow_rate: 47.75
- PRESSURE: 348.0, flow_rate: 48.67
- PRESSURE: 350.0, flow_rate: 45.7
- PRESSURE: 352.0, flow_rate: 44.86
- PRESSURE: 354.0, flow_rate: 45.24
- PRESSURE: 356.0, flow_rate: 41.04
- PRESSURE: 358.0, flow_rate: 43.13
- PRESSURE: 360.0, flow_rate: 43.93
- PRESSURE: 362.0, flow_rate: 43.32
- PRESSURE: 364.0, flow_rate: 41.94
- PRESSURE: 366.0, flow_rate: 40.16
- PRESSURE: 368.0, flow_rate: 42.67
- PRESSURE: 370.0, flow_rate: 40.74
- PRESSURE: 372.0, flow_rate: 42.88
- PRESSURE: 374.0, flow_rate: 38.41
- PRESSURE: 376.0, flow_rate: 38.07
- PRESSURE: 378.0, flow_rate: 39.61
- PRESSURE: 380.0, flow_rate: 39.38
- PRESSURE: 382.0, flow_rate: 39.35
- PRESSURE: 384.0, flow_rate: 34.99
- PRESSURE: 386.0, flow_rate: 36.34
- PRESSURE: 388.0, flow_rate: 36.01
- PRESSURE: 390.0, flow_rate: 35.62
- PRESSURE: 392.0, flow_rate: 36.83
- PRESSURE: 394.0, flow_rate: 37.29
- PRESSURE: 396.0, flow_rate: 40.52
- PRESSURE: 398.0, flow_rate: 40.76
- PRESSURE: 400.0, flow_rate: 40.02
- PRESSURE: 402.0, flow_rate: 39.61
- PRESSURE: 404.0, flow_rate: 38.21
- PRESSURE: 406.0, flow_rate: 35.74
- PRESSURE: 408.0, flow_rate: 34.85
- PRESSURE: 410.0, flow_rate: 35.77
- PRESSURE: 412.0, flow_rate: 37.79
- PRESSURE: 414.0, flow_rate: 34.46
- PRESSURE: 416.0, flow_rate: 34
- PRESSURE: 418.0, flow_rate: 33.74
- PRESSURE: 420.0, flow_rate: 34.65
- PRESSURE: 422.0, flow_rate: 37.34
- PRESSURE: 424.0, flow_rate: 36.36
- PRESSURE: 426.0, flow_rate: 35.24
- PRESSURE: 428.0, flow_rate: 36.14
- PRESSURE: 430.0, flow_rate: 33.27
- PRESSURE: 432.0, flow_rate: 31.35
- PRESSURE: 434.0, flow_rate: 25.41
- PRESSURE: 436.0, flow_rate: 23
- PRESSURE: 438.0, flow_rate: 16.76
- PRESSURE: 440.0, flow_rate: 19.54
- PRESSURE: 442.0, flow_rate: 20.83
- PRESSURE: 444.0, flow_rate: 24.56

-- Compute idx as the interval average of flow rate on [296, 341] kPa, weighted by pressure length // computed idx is 46.4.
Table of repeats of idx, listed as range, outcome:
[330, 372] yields 44.9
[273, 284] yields 49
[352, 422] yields 38.8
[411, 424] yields 35.4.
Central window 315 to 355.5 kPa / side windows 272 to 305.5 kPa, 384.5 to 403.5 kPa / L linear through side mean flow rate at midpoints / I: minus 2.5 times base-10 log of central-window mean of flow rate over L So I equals -0.09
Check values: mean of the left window 47.3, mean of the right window 38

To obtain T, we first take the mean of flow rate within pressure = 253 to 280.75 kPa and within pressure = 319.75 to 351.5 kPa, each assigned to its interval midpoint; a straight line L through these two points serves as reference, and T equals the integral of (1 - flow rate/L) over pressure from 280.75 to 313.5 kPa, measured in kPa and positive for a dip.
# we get 2.5 kPa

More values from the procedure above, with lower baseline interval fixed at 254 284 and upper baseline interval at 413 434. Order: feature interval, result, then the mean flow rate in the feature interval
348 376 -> -0.9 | 42.7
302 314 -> 0.6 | 45.3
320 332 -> -0.6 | 47.8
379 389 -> 0.4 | 37.2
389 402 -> -0.4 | 38.6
